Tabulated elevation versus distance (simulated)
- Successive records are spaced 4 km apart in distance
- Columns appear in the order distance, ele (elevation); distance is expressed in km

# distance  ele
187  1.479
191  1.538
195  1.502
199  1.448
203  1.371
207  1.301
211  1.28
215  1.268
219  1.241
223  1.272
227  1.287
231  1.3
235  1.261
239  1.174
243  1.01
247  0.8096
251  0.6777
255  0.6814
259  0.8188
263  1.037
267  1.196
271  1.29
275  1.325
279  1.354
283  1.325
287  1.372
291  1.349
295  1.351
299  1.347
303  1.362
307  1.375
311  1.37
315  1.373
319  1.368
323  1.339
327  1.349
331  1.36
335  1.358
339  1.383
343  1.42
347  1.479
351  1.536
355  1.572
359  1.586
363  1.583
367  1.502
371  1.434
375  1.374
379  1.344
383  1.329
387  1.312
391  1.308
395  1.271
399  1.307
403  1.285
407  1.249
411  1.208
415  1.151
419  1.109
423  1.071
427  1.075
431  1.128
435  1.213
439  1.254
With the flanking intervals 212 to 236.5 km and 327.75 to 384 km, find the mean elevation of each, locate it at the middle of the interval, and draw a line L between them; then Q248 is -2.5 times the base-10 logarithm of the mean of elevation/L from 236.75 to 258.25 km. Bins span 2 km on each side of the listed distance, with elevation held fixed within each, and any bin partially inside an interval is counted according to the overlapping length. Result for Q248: 0.43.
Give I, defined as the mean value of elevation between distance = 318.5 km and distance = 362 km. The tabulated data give 1.44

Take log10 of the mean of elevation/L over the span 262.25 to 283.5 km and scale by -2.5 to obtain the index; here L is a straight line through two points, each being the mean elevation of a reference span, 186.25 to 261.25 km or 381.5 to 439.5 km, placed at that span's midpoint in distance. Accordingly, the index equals -0.057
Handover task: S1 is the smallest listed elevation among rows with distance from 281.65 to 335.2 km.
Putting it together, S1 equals 1.325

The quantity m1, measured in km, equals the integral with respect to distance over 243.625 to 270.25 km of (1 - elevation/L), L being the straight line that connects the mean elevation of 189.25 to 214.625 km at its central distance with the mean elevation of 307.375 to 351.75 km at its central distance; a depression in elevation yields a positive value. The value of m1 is 9.5 km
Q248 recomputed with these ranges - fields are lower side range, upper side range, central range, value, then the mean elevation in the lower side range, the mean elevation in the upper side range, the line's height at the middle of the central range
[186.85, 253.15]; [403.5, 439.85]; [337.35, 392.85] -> -0.21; 1.24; 1.16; 1.19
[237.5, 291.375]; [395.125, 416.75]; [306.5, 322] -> -0.19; 1.09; 1.24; 1.15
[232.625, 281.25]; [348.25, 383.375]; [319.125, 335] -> -0.02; 1.06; 1.48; 1.33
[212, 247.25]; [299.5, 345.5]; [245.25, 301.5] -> 0.13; 1.2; 1.37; 1.28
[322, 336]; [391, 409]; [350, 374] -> -0.16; 1.35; 1.28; 1.32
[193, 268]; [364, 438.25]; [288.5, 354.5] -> -0.15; 1.15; 1.26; 1.21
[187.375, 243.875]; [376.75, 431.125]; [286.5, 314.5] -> -0.07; 1.31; 1.23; 1.28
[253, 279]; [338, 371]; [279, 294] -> -0.15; 1.08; 1.51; 1.18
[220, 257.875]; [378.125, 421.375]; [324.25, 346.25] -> -0.17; 1.05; 1.26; 1.18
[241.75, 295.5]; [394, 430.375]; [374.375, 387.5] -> -0.15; 1.11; 1.19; 1.17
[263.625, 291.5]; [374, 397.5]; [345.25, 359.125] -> -0.17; 1.3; 1.32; 1.31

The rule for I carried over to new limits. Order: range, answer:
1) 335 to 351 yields 1.43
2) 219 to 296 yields 1.15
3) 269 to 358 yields 1.38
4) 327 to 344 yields 1.37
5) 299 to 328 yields 1.36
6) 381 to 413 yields 1.28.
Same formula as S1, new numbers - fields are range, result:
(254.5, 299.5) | 0.6814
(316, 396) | 1.271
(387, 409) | 1.249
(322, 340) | 1.339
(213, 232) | 1.241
